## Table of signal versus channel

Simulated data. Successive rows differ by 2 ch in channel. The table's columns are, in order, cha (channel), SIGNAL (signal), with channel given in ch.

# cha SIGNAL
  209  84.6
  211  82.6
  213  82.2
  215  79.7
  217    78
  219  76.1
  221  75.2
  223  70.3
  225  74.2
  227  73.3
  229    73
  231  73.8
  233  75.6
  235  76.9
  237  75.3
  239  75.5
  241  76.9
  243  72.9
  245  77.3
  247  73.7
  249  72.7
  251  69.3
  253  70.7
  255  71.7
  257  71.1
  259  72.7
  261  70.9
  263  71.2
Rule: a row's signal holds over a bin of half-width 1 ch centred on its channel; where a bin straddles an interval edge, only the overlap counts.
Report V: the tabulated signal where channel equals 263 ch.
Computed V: 71.2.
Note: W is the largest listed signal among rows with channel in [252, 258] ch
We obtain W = 71.7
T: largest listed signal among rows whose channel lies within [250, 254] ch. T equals 70.7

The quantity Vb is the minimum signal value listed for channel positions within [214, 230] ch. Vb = 70.3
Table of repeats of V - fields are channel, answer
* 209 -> 84.6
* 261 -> 70.9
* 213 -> 82.2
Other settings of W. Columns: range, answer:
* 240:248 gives 77.3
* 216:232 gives 78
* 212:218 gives 82.2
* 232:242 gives 76.9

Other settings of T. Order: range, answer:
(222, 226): 74.2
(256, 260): 72.7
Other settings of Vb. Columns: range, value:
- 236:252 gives 69.3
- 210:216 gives 79.7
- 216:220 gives 76.1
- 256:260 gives 71.1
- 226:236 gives 73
